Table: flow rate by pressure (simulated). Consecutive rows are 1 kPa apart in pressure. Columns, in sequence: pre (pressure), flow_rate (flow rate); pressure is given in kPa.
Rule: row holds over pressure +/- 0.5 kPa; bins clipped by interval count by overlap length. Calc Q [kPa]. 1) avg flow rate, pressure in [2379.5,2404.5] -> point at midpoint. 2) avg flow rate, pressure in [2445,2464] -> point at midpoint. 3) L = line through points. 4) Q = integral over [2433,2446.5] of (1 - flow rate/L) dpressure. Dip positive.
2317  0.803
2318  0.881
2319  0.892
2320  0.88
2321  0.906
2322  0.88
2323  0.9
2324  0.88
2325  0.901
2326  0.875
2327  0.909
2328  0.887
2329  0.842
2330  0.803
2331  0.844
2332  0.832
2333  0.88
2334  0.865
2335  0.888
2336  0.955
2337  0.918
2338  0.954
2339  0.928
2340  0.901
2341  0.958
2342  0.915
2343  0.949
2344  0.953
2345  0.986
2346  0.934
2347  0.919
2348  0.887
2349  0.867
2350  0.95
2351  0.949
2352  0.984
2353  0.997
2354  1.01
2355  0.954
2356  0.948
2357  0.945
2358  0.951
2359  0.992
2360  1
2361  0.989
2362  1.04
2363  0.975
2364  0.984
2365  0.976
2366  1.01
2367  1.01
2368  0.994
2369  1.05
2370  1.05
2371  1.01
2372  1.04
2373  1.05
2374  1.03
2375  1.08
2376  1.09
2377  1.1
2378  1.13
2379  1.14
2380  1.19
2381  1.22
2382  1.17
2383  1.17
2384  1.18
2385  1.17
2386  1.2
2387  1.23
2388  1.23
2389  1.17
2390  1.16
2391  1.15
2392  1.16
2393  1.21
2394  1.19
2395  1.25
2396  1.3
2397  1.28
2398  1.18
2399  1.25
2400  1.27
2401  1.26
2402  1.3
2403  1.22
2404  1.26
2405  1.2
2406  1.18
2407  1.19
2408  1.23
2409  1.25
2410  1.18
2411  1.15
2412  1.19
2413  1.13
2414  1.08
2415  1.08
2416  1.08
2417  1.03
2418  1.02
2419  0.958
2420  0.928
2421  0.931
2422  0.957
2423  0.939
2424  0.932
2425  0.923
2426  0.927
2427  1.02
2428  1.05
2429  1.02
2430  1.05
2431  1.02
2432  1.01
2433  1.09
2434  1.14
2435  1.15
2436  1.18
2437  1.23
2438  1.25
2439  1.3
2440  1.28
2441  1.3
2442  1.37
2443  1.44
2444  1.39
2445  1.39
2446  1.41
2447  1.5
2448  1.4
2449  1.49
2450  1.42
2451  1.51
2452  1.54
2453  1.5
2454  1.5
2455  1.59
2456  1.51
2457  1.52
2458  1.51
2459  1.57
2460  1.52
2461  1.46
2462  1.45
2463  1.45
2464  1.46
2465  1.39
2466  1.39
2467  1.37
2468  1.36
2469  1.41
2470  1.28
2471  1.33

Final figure 1.3 kPa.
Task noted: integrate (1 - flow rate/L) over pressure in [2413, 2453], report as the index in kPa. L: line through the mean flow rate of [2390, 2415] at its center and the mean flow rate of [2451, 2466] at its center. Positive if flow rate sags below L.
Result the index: 5.7 kPa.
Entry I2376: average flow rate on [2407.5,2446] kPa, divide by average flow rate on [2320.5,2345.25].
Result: 1.25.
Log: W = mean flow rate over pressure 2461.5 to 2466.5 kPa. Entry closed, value 1.43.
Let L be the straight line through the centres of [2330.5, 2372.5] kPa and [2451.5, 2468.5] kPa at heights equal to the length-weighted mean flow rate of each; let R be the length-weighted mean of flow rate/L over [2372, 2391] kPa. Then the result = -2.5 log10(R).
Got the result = -0.05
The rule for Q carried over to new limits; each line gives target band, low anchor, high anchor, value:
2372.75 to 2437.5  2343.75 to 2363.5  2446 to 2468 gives 4.1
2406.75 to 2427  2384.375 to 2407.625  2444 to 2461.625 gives 4.0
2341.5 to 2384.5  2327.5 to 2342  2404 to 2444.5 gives -2.4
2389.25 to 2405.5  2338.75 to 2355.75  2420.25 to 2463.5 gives -1.5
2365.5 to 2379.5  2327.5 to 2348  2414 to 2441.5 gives -1.3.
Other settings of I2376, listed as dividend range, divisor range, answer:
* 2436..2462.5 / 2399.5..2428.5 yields 1.30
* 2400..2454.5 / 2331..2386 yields 1.19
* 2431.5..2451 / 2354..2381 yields 1.27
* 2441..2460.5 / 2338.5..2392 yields 1.42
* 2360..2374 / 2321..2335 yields 1.16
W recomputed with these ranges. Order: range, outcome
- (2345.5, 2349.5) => 0.902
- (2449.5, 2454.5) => 1.49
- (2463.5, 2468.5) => 1.39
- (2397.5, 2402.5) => 1.25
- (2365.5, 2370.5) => 1.02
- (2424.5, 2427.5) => 0.957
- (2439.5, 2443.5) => 1.35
